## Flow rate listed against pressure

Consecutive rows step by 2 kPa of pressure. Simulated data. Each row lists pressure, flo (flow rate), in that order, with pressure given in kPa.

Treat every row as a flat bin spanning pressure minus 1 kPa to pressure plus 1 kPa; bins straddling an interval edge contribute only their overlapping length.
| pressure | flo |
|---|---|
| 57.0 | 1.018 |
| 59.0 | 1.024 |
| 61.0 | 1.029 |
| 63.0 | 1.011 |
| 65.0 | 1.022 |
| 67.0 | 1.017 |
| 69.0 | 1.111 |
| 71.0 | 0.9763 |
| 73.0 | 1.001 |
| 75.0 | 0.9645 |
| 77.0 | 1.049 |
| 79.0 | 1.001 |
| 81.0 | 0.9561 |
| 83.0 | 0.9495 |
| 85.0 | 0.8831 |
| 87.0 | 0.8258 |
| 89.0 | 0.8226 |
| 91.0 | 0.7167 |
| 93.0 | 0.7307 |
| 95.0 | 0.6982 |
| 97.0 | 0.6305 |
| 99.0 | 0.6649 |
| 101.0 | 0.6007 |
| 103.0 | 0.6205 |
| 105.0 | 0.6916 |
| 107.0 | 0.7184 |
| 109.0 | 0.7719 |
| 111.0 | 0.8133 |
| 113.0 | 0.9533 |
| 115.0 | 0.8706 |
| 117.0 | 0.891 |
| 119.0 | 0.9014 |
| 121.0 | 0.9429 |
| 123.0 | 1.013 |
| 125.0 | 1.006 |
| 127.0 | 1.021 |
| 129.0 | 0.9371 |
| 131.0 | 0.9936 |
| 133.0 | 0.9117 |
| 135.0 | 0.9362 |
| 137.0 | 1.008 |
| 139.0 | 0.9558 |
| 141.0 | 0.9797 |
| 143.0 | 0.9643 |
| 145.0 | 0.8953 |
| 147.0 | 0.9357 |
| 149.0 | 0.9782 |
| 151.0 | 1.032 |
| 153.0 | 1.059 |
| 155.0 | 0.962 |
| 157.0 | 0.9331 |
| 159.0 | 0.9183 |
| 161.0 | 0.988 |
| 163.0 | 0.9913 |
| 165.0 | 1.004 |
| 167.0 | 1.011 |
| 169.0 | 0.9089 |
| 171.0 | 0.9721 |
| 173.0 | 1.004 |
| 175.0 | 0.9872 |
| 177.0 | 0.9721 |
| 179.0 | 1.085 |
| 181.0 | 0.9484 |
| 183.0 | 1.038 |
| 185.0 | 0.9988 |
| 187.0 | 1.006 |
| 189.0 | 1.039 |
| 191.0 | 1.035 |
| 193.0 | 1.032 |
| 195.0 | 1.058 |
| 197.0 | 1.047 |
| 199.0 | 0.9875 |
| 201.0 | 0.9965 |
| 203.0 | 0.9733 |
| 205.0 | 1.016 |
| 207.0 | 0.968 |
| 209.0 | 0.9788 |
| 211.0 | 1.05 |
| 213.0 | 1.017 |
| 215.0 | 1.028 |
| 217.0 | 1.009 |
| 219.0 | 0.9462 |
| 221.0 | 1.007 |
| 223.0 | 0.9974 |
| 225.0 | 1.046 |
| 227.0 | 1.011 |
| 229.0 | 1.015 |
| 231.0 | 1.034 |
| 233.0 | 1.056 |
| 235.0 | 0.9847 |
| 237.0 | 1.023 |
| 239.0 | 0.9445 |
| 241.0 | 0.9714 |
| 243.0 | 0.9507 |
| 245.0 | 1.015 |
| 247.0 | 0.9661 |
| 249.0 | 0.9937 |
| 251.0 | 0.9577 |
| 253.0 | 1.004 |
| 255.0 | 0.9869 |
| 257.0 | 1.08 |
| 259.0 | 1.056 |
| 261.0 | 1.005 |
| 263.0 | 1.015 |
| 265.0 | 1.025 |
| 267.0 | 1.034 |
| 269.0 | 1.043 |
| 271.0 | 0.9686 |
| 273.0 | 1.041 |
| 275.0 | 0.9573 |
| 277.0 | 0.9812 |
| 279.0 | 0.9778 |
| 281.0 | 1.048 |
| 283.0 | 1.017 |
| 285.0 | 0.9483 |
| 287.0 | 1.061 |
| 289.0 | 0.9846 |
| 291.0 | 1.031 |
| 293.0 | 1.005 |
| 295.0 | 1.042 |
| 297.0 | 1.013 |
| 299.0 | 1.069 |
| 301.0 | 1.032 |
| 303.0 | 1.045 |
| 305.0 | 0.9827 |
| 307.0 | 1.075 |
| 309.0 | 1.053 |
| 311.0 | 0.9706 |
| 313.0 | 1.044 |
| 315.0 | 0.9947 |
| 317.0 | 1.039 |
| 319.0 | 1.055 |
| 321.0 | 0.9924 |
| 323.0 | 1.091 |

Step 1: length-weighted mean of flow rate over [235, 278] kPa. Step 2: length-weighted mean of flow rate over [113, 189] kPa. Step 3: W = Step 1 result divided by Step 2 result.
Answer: 1.03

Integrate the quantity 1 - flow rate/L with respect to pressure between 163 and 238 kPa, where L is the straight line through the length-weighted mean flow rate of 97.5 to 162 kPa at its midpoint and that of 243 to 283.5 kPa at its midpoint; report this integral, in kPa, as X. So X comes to -4.0 kPa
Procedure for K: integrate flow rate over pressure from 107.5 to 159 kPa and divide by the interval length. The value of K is 0.944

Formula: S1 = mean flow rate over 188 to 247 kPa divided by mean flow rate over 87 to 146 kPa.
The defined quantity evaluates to 1.2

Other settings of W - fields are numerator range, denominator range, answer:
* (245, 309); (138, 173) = 1.05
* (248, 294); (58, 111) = 1.17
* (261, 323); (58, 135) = 1.15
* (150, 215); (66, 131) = 1.15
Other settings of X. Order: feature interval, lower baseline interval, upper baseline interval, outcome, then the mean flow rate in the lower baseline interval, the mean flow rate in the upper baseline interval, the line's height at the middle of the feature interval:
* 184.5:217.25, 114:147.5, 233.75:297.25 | -1.2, 0.951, 1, 0.979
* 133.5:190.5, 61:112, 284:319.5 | -4.3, 0.853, 1.02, 0.913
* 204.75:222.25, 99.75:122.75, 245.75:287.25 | -1.2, 0.803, 1.01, 0.937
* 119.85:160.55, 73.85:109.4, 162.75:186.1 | -2.6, 0.795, 0.994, 0.912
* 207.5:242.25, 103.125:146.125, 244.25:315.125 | -1.0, 0.907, 1.01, 0.977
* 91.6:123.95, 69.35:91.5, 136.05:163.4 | 5.7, 0.933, 0.971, 0.948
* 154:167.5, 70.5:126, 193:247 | -0.6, 0.844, 1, 0.927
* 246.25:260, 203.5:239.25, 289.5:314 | 0.1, 1.01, 1.03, 1.02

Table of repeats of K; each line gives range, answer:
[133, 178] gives 0.971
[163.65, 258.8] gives 1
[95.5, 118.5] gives 0.75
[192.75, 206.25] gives 1.01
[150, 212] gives 1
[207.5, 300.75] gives 1.01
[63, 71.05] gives 1.04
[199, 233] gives 1.01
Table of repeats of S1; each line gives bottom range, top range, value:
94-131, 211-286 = 1.22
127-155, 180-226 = 1.04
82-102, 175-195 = 1.35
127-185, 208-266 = 1.03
